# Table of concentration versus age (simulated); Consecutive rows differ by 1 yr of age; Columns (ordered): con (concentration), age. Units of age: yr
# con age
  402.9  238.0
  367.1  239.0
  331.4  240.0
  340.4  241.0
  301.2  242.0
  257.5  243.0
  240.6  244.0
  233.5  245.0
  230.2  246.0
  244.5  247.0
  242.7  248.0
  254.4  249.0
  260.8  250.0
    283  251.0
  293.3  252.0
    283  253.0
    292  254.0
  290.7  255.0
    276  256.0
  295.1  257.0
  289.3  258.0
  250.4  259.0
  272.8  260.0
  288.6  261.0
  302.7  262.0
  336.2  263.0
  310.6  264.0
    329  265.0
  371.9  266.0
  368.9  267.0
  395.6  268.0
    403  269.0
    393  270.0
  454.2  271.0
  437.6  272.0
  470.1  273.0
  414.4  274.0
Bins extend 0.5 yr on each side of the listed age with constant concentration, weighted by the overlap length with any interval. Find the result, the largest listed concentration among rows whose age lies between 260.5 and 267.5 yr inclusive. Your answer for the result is 371.9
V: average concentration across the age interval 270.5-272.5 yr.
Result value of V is 446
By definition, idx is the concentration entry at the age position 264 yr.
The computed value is 310.6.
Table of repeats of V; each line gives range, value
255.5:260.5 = 277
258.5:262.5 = 279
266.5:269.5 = 389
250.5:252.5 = 288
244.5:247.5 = 236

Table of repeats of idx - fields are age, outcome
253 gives 283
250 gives 260.8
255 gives 290.7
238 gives 402.9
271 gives 454.2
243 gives 257.5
